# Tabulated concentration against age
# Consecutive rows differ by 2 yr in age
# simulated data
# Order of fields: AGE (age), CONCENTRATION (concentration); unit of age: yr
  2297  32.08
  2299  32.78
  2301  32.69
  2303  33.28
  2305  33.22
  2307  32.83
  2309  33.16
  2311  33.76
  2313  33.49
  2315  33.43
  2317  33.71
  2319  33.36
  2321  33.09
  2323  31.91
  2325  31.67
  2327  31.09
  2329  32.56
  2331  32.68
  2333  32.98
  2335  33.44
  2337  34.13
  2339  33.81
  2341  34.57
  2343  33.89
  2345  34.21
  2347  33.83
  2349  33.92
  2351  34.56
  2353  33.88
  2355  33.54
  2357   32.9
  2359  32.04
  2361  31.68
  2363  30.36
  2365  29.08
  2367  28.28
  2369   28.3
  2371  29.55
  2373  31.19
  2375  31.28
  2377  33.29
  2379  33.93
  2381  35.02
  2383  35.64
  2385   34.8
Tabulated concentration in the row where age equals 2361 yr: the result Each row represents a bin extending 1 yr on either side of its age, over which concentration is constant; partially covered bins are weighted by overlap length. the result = 31.68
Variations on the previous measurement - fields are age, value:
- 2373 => 31.19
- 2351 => 34.56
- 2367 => 28.28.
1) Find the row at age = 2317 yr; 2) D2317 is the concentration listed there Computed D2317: 33.71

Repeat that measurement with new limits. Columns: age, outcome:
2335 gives 33.44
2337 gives 34.13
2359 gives 32.04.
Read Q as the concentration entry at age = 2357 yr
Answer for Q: 32.9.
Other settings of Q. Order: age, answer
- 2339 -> 33.81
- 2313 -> 33.49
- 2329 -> 32.56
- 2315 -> 33.43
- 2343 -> 33.89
